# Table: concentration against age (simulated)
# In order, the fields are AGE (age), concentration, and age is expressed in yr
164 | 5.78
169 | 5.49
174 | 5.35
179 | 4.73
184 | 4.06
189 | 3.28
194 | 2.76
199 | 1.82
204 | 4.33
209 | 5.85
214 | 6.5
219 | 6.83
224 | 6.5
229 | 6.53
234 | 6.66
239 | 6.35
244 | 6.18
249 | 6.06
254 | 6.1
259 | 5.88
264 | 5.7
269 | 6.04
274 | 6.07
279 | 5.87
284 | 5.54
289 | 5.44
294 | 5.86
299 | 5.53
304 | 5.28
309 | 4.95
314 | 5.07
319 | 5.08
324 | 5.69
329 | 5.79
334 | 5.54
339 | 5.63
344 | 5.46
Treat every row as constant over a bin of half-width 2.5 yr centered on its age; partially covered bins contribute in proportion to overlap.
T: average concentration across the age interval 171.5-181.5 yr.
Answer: 5.04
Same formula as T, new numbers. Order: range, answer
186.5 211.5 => 3.61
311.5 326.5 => 5.28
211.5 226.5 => 6.61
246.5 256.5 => 6.08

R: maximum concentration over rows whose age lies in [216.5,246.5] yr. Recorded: 6.83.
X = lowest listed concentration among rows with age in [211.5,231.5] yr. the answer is 6.5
